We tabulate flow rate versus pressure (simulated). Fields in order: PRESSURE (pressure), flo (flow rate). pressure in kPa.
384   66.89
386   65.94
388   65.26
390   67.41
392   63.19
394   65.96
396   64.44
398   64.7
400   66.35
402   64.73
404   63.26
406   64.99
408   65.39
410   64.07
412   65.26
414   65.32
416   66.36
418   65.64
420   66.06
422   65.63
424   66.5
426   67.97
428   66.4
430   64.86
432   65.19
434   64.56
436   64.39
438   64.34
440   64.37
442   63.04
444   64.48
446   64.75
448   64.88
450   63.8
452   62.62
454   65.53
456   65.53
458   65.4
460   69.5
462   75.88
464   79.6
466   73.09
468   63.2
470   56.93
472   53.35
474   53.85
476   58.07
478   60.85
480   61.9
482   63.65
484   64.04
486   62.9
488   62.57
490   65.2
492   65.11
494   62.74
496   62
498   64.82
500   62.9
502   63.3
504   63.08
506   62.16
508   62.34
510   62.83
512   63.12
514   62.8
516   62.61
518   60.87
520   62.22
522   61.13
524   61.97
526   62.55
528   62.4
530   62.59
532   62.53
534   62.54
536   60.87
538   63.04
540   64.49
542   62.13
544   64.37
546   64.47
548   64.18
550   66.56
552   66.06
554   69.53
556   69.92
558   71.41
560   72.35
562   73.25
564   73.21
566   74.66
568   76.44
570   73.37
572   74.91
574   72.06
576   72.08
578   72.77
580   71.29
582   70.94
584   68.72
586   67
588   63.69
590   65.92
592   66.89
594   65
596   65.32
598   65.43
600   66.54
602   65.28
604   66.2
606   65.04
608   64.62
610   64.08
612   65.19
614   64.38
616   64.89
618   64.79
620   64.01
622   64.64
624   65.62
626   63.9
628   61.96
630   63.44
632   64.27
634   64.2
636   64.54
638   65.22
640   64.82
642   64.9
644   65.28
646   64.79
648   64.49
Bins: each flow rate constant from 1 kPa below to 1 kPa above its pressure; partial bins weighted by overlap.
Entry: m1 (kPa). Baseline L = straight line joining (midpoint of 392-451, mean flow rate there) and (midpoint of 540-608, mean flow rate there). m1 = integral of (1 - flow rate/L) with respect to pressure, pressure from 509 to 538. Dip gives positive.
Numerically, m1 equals 2.2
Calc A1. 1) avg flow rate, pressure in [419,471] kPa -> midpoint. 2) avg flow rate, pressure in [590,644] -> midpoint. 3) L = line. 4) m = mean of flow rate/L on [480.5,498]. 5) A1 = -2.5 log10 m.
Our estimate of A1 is 0.04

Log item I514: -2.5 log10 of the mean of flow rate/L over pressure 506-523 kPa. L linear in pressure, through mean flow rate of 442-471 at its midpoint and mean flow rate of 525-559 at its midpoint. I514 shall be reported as 0.053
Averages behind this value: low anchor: 66.7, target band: 62.2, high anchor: 64.7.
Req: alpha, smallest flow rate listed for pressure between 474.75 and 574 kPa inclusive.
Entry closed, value 58.07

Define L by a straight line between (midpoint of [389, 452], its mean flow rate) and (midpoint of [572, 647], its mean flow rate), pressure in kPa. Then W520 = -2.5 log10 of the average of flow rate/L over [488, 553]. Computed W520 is 0.04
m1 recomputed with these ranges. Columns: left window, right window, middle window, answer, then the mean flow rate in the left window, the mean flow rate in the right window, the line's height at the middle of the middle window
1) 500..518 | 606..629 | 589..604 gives -0.4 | 62.7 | 64.4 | 64.1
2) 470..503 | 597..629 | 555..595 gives -4.4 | 61.6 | 64.8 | 63.8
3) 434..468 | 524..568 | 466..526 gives 4.2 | 66.8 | 66.5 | 66.6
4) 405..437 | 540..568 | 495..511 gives 1.1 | 65.5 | 68.8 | 67.5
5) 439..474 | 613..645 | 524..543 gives 0.7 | 65.3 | 64.4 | 64.9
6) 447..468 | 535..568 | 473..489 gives 1.7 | 68.3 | 67.8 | 68.2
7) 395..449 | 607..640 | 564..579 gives -2.1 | 65.1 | 64.4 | 64.6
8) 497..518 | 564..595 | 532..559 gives 0.7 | 62.9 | 70.5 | 66.9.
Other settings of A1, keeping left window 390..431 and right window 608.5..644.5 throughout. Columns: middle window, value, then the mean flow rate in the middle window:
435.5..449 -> 0.02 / 64.3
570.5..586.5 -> -0.11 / 71.4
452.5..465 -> -0.08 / 69.9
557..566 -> -0.13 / 72.8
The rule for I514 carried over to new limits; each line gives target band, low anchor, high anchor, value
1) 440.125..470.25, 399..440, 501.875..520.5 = -0.04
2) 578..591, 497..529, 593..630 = -0.07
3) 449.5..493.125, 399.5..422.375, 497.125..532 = -0.01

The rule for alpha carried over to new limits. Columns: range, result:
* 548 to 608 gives 63.69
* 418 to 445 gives 63.04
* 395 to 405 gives 63.26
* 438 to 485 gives 53.35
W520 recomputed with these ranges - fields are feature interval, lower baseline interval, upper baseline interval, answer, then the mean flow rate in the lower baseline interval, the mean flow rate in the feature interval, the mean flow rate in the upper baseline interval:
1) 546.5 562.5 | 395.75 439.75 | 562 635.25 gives -0.03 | 65.3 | 68.9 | 67.4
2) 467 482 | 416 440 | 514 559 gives 0.11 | 65.6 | 58.7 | 64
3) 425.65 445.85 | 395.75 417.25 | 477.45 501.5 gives -0.01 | 65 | 64.9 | 63.3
